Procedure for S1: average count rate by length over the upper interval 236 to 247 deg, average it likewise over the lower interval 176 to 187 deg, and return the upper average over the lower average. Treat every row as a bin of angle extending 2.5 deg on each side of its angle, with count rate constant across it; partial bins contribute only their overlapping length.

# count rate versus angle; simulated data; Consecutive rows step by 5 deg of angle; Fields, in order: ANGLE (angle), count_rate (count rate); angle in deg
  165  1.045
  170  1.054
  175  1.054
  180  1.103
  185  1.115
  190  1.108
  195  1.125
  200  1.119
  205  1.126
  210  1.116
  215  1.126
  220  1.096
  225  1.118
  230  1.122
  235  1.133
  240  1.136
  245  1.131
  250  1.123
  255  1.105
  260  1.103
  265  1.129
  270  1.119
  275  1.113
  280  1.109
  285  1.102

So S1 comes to 1.03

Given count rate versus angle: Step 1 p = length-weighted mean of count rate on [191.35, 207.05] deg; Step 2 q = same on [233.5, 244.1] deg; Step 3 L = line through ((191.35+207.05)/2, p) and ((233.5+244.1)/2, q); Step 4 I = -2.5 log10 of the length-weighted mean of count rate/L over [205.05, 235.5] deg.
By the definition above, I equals 0.01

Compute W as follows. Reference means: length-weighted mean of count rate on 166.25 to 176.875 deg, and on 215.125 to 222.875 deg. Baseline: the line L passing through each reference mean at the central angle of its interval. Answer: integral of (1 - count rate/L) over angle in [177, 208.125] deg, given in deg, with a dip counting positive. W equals -1.1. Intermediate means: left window 1.05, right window 1.11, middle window 1.12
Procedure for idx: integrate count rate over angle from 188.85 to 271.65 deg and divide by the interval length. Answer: 1.12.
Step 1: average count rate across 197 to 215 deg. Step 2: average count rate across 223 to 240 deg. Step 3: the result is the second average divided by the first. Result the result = 1.00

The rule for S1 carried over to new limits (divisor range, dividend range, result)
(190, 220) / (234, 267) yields 1.00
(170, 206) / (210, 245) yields 1.02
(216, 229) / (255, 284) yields 1.00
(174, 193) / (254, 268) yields 1.01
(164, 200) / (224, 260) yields 1.03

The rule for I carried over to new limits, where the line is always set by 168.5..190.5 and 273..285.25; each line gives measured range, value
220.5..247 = -0.03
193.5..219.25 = -0.03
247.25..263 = -0.01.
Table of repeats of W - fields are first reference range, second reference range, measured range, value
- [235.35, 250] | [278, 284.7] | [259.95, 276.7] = -0.04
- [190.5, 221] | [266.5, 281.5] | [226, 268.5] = -0.23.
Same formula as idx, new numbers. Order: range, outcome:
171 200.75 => 1.1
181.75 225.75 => 1.12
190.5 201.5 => 1.12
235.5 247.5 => 1.13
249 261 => 1.11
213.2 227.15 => 1.11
